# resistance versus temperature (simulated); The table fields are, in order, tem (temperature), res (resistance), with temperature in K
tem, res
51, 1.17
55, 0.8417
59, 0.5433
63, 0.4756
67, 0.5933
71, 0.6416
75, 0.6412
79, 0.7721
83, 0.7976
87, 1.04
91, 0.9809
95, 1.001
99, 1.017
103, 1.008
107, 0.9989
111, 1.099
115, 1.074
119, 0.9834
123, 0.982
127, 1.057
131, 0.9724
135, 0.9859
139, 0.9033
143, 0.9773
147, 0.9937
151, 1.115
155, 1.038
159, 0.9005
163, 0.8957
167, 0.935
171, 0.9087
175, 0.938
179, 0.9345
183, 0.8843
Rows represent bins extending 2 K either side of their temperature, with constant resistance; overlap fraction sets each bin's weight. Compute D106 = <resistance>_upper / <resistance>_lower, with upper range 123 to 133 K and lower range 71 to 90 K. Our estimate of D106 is 1.25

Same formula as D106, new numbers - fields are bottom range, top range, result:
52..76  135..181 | 1.49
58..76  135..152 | 1.71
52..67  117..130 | 1.54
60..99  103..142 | 1.29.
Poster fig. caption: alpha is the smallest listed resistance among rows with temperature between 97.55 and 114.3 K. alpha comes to 0.9989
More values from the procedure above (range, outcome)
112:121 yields 0.9834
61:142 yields 0.4756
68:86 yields 0.6412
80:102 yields 0.7976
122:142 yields 0.9033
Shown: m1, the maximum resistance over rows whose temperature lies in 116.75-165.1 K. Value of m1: 1.115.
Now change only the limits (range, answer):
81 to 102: 1.04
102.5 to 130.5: 1.099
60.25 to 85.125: 0.7976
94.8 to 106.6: 1.017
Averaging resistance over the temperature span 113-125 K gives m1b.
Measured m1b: 1.01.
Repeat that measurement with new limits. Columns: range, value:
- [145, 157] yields 1.05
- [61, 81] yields 0.625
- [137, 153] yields 0.997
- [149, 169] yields 0.977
